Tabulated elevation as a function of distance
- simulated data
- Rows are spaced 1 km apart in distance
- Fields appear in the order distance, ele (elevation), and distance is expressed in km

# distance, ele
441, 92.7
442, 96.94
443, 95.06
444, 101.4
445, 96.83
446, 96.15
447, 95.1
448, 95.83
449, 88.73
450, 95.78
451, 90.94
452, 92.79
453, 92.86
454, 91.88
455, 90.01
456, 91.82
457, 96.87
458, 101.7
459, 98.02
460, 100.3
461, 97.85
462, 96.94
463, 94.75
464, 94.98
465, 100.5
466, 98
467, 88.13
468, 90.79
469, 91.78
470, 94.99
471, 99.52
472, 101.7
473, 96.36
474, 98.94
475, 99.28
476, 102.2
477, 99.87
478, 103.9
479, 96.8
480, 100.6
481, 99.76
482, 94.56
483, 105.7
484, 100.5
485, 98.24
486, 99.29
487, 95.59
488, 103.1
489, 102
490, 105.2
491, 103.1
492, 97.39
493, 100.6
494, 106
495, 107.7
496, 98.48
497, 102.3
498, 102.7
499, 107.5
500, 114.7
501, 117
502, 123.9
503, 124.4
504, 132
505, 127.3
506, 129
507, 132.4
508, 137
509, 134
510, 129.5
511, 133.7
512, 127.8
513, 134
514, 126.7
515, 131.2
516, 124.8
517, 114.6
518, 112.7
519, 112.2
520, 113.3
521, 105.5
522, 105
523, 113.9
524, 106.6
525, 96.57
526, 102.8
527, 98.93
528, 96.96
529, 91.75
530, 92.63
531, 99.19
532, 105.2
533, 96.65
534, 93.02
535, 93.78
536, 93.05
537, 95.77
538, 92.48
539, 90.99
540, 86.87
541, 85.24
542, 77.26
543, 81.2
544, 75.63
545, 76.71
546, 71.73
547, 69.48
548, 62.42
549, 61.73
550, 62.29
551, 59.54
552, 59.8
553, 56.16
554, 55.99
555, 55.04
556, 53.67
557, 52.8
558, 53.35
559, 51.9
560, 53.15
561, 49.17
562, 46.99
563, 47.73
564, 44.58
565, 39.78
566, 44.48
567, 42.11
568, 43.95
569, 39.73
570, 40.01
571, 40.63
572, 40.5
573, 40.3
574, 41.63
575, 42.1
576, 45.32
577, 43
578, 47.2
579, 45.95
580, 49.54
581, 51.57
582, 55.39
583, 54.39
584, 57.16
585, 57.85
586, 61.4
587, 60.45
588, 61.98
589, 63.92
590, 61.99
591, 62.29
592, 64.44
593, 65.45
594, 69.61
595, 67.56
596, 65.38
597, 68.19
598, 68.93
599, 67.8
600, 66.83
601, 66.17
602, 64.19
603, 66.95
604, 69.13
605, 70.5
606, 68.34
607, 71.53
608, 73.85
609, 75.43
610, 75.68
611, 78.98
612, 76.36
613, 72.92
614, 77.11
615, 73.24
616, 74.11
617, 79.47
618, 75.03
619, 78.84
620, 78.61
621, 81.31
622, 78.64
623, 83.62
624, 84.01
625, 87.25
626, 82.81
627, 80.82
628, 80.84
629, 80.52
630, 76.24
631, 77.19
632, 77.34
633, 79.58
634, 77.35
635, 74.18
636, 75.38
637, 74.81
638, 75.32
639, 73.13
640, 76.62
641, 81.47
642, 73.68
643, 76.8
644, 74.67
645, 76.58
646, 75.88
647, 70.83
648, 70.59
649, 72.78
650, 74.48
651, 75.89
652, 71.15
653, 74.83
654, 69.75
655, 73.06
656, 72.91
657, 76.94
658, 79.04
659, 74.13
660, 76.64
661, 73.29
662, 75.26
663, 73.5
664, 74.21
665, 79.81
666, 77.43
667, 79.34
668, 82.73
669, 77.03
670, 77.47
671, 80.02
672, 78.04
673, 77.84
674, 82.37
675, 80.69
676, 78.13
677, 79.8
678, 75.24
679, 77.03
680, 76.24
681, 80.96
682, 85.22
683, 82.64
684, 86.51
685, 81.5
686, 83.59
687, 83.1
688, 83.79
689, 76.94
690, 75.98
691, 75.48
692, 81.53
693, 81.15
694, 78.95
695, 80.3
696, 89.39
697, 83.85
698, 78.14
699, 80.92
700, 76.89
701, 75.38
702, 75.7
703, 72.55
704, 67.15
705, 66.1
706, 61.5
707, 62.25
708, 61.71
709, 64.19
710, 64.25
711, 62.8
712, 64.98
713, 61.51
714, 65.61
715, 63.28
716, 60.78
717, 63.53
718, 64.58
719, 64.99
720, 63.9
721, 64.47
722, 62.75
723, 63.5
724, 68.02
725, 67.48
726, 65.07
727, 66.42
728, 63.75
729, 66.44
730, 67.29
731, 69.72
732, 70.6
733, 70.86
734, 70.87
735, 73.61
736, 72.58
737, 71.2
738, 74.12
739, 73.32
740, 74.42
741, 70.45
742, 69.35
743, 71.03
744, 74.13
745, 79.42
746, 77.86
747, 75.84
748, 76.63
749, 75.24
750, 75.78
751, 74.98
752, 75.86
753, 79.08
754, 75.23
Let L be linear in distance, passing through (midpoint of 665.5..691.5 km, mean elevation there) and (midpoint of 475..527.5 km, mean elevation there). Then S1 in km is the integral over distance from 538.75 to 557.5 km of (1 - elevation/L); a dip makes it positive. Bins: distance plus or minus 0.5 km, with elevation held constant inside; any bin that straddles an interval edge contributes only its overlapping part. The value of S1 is 6.4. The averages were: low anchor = 111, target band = 67.8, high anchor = 79.8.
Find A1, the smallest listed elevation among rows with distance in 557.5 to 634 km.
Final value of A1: 39.73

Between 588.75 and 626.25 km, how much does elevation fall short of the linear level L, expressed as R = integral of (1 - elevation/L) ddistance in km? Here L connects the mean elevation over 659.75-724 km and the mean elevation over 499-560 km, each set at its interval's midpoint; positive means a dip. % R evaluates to 5.77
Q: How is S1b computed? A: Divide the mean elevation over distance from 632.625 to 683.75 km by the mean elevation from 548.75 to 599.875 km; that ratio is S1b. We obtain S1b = 1.43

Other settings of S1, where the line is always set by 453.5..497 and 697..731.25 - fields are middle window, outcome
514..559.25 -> 1.9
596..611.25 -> 2.2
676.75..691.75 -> -2.0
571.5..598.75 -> 9.0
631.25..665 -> 0.3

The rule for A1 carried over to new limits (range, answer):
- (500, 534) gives 91.75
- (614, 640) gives 73.13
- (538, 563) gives 46.99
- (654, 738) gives 60.78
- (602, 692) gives 64.19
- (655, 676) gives 72.91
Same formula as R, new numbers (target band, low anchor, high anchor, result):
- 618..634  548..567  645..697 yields -2.9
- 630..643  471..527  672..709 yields 1.6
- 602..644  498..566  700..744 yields 2.0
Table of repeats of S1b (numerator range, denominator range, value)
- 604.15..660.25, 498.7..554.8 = 0.76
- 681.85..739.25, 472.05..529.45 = 0.65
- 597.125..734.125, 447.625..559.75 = 0.76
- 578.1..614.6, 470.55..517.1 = 0.59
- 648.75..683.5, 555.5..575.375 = 1.70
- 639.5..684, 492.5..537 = 0.68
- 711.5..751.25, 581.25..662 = 0.95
